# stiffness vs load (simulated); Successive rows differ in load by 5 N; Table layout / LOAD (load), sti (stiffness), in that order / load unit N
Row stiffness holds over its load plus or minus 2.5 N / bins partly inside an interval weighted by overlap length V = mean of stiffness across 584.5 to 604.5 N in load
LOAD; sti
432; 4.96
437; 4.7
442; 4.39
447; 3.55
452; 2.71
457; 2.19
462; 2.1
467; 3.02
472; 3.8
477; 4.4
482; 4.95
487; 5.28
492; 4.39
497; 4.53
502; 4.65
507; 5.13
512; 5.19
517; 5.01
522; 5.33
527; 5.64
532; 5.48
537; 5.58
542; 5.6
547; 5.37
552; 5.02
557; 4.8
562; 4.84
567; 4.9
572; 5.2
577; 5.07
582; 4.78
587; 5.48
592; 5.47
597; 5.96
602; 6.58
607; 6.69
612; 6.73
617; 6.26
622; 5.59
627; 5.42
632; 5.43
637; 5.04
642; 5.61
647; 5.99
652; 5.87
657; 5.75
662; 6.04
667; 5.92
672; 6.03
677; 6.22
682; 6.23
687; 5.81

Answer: 5.87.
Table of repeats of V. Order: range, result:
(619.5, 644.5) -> 5.42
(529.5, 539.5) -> 5.53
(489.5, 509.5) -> 4.67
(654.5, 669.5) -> 5.9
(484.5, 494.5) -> 4.83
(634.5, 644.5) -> 5.33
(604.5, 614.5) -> 6.71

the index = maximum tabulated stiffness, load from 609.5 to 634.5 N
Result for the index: 6.73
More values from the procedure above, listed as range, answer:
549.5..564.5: 5.02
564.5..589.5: 5.48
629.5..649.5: 5.99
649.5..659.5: 5.87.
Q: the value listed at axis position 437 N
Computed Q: 4.7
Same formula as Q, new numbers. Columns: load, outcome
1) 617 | 6.26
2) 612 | 6.73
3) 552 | 5.02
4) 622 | 5.59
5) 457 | 2.19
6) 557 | 4.8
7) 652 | 5.87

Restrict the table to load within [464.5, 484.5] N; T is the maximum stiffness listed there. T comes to 4.95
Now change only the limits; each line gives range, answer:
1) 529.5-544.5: 5.6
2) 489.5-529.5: 5.64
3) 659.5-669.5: 6.04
